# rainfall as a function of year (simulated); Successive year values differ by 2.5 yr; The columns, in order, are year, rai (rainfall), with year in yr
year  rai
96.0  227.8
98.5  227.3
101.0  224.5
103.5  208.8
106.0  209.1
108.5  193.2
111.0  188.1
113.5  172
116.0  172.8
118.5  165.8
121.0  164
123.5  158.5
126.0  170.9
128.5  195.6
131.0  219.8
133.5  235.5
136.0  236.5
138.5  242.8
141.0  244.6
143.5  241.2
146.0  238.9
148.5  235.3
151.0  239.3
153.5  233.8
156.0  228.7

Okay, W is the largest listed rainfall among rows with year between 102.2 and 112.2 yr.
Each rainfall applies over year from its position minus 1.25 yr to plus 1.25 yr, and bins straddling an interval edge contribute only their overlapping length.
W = 209.1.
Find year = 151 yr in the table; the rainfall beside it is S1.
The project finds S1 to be 239.3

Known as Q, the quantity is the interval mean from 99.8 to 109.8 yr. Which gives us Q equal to 209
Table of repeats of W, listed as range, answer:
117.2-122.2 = 165.8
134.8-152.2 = 244.6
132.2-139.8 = 242.8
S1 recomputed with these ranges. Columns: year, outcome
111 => 188.1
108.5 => 193.2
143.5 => 241.2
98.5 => 227.3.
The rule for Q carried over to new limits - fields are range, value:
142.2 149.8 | 239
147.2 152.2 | 237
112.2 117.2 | 173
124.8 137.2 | 212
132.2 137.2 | 236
